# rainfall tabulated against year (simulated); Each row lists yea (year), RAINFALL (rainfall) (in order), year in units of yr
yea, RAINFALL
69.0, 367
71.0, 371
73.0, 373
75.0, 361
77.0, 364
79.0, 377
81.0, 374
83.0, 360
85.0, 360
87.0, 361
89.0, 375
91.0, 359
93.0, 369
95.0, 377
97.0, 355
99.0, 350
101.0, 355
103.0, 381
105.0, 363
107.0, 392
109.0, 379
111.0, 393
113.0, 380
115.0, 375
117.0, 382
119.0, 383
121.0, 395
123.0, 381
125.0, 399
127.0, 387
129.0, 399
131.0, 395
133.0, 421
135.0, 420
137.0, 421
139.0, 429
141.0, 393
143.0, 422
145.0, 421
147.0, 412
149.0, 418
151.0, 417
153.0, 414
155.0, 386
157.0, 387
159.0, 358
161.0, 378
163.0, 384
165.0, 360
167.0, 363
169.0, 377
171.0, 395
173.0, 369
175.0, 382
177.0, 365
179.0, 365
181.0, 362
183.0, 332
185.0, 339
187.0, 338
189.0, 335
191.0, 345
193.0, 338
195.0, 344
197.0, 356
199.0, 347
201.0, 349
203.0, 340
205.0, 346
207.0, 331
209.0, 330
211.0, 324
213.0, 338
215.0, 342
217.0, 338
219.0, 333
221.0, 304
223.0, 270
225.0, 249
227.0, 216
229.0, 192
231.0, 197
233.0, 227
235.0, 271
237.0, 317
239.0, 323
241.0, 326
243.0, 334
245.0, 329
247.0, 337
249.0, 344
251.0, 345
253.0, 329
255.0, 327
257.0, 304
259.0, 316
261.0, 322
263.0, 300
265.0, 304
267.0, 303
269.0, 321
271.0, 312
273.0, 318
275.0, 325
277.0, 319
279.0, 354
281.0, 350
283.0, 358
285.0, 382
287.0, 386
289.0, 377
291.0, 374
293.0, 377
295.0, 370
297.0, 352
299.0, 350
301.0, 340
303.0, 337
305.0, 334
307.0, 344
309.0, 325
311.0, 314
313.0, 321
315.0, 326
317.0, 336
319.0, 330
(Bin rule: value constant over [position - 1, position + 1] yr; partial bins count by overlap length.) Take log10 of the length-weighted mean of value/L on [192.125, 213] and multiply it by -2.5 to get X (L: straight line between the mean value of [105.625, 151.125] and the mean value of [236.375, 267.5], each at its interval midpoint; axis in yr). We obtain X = 0.04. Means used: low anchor 400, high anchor 323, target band 340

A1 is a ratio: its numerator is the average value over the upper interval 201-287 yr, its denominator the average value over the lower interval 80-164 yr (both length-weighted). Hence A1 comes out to 0.8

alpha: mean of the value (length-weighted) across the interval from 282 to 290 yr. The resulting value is 376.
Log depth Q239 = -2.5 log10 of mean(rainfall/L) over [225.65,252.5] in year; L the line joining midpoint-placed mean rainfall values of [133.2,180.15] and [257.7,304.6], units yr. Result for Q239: 0.231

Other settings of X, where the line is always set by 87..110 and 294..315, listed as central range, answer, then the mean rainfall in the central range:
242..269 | 0.07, 323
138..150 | -0.15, 416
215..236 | 0.31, 264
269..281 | 0.05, 327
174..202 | 0.02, 350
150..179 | -0.06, 381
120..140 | -0.12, 405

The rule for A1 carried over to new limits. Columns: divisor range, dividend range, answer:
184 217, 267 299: 1.03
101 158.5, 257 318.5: 0.85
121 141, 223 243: 0.65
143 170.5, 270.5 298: 0.91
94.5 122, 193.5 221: 0.90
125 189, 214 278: 0.78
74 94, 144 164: 1.09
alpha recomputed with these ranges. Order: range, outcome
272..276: 322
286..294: 378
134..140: 423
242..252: 338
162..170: 371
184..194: 339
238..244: 328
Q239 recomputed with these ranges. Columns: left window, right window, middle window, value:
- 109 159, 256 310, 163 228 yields 0.111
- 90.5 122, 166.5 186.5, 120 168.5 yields -0.082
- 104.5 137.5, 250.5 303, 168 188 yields 0.030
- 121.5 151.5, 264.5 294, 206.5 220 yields 0.124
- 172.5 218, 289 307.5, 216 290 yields 0.126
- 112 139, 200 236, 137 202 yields -0.081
